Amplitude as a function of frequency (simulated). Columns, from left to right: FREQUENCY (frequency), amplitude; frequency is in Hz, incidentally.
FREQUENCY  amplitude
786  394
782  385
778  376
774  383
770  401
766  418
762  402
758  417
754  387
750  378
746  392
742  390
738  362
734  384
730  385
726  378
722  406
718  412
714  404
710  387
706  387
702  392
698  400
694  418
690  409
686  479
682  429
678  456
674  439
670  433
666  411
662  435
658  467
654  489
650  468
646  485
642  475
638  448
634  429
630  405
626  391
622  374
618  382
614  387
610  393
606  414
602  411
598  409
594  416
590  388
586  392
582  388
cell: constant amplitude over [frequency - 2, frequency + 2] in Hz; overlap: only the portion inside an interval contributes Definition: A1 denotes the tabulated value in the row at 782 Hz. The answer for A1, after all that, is 385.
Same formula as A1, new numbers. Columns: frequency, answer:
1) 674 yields 439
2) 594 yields 416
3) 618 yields 382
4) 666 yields 411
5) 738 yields 362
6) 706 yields 387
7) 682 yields 429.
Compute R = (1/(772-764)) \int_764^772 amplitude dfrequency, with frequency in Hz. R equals 410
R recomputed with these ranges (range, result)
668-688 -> 447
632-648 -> 459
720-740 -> 383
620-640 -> 409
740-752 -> 387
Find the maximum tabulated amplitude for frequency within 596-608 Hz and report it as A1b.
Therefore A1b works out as 414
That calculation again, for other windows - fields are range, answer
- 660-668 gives 435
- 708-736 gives 412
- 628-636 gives 429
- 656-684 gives 467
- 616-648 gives 485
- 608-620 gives 393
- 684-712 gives 479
